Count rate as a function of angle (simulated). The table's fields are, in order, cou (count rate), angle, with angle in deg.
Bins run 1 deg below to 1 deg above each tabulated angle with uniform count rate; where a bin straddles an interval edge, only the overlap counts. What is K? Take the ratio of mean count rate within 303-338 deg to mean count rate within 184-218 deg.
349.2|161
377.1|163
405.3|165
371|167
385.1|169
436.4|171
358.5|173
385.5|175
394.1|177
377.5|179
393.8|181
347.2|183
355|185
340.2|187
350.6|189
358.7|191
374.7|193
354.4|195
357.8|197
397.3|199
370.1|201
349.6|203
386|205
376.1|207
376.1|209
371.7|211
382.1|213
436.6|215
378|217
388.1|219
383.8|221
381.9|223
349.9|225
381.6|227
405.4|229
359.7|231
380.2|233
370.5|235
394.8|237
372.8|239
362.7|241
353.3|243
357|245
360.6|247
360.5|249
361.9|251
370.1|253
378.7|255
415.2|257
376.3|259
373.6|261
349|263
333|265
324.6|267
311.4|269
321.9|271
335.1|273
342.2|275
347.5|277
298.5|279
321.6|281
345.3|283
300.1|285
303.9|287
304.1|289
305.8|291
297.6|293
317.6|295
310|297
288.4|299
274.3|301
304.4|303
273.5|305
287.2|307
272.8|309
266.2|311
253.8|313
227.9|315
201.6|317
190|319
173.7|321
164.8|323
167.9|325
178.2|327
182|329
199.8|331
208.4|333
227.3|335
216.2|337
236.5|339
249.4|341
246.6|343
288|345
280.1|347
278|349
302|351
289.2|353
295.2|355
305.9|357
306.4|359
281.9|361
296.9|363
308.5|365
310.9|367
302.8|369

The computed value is 0.59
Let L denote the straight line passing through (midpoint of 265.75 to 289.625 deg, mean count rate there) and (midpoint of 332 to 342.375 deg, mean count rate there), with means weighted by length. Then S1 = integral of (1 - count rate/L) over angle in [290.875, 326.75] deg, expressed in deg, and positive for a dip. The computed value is 3.1 deg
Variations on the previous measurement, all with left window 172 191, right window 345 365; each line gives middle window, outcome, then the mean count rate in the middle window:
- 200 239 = -3.29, 380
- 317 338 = 7.82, 191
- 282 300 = 0.69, 308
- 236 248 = -0.91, 367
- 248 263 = -1.77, 375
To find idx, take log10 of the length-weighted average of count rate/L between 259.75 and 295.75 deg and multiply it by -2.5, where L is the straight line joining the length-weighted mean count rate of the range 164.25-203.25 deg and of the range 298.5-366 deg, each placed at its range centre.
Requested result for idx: -0.10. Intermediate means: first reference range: 373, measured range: 324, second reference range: 250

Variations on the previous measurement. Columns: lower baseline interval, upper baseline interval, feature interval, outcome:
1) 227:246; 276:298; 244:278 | -0.03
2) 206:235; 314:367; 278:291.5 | -0.01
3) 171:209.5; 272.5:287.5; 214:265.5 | -0.09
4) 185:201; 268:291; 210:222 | -0.11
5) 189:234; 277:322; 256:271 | -0.11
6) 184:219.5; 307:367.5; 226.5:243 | -0.11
